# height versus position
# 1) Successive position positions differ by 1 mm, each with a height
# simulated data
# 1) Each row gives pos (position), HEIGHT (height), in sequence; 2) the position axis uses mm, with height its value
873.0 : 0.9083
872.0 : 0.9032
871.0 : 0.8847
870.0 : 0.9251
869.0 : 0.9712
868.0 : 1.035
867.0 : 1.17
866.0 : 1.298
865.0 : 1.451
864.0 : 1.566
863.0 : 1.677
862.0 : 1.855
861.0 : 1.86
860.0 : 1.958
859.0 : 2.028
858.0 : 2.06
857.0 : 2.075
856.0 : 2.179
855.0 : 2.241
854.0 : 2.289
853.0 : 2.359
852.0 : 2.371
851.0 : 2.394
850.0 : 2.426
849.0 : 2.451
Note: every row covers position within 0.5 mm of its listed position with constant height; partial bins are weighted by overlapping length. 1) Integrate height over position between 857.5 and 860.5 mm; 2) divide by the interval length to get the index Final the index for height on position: 2.02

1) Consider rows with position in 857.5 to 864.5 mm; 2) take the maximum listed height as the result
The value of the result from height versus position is 2.06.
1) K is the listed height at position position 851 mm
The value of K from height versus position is 2.394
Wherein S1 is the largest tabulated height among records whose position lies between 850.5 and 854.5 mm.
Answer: 2.394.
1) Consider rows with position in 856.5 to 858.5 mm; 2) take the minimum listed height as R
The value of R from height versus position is 2.06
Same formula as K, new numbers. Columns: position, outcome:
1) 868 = 1.035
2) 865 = 1.451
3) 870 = 0.9251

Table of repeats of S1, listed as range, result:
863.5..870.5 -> 1.566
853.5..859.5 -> 2.289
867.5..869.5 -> 1.035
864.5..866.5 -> 1.451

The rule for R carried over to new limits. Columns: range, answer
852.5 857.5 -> 2.075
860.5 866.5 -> 1.298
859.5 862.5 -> 1.855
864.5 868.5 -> 1.035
